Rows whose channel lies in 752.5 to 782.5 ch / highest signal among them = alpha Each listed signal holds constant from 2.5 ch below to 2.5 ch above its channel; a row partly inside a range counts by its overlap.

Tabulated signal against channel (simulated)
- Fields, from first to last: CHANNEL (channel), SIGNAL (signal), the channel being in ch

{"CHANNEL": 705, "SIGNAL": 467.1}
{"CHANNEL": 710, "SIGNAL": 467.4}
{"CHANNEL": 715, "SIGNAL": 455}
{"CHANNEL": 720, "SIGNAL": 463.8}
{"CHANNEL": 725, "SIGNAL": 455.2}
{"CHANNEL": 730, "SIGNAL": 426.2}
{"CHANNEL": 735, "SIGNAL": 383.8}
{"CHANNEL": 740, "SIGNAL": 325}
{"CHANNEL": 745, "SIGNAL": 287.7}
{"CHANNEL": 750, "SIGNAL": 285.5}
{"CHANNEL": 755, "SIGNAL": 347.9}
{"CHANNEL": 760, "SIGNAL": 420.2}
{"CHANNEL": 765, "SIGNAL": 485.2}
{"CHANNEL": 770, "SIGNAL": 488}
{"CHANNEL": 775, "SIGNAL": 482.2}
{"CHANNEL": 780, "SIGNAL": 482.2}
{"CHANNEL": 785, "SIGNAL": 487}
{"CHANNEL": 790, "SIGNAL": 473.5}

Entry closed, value 488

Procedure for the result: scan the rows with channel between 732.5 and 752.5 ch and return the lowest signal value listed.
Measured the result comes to 285.5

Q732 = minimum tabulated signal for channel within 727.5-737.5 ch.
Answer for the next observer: 383.8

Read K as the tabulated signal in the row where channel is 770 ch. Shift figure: 488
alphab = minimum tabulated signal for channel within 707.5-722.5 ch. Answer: 455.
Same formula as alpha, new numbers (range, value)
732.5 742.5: 383.8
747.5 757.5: 347.9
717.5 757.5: 463.8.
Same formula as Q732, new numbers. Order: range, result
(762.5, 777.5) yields 482.2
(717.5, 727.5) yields 455.2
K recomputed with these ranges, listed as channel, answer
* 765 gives 485.2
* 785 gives 487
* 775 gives 482.2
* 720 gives 463.8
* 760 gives 420.2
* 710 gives 467.4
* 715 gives 455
